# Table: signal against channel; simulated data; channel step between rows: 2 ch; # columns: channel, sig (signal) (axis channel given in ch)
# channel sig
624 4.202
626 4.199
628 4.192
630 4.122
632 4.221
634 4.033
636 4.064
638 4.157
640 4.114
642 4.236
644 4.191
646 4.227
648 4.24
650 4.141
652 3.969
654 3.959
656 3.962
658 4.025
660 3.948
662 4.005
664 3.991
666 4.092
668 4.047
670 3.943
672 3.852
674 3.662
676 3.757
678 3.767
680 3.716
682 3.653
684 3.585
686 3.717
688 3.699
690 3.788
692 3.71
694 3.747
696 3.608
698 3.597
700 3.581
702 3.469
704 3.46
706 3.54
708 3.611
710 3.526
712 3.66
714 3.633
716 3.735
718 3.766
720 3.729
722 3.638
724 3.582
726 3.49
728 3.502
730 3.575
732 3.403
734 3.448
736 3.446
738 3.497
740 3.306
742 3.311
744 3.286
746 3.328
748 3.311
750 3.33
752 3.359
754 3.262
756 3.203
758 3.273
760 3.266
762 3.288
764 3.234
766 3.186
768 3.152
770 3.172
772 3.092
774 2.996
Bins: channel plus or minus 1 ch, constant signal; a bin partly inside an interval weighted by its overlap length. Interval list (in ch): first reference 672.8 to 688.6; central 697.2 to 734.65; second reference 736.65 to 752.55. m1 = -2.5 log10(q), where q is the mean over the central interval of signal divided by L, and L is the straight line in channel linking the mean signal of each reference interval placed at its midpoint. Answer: -0.02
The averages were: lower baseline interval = 3.7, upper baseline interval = 3.34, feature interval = 3.58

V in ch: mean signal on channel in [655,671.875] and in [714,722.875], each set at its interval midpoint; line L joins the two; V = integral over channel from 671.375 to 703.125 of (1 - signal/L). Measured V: 1.6 ch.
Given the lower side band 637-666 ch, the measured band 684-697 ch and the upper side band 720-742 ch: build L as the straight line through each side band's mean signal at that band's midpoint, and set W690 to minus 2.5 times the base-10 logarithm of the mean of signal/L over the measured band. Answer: 0.03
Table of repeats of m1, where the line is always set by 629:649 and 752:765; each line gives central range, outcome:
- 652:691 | 0.02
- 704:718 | 0.00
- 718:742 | -0.01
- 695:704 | 0.05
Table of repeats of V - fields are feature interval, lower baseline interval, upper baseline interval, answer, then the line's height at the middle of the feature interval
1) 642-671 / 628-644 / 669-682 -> -0.8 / 3.95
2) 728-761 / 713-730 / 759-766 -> 0.6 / 3.42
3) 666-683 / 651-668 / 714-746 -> 0.3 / 3.89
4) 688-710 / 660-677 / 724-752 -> 0.5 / 3.7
